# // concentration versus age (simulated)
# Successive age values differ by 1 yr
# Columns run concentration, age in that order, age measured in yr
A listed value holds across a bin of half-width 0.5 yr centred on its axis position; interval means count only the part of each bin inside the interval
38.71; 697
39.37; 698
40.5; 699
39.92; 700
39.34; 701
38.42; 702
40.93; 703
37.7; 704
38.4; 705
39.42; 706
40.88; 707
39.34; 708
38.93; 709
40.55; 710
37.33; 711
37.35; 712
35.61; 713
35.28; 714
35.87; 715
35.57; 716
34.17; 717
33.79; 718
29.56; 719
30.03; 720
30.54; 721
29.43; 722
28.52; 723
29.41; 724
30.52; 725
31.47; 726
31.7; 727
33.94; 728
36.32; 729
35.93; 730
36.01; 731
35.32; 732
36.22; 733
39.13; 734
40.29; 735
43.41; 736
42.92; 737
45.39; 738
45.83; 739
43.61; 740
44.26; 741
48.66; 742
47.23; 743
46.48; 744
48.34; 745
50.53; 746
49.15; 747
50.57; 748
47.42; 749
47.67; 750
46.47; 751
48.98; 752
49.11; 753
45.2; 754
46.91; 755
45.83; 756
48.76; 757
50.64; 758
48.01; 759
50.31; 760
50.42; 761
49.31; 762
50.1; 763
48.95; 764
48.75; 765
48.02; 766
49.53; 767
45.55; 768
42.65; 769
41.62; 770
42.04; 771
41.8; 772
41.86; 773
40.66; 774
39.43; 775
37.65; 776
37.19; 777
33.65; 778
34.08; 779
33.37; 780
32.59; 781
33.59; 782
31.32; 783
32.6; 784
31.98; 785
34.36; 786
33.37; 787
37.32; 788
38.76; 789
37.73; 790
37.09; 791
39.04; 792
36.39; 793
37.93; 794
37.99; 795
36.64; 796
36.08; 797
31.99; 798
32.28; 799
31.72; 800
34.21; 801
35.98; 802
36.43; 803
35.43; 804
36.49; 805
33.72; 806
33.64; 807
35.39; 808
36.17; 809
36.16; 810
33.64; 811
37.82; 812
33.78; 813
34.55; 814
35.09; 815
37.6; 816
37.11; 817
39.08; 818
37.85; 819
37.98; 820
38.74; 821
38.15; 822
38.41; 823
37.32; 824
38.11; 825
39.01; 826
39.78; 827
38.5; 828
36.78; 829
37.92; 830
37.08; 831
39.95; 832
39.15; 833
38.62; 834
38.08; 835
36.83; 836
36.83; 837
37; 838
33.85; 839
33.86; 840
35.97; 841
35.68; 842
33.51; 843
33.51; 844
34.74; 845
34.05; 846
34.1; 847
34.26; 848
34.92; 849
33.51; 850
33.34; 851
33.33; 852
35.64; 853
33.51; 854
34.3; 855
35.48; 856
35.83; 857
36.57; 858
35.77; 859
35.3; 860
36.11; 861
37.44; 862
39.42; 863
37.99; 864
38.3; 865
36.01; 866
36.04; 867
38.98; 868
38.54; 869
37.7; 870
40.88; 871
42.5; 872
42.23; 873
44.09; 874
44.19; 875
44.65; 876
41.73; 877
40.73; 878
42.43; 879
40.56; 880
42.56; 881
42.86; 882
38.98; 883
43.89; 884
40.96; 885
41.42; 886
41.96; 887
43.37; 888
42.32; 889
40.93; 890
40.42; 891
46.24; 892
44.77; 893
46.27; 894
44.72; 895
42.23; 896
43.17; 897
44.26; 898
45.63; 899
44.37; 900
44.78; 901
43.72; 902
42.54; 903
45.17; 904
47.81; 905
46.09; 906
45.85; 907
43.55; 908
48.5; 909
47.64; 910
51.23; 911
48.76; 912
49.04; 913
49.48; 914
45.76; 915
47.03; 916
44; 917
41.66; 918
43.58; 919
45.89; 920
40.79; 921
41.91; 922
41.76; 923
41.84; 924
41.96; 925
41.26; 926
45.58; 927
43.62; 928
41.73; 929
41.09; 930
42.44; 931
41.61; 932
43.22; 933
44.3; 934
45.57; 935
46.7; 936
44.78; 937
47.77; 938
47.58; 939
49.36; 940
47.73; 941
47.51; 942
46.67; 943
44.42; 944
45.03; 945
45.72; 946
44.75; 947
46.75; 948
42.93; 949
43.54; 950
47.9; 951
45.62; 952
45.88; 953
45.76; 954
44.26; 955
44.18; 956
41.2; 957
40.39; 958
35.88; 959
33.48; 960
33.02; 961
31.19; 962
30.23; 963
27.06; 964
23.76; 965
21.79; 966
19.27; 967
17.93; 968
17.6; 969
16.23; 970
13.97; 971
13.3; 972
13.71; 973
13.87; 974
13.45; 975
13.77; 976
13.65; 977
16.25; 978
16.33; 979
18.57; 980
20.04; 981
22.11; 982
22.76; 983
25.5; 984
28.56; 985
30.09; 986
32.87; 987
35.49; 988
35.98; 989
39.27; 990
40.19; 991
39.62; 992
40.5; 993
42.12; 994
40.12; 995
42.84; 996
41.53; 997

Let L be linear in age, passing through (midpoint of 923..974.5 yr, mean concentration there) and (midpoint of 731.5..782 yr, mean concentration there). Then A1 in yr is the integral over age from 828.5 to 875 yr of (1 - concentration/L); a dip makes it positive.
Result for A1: 4.9 yr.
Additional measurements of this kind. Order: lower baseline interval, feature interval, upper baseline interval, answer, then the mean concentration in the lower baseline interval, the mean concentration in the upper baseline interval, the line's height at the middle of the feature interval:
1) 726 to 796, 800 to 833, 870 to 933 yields 4.51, 41.8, 43.7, 42.6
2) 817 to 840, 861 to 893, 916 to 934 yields -0.50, 37.8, 42.8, 40.3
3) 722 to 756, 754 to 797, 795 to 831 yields -1.84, 41.8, 36.3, 39.1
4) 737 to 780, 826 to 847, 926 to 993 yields 2.35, 45.5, 34.4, 41.2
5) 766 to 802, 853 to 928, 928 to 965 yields -2.83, 37.2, 42.5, 40.6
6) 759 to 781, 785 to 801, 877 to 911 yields 2.76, 43.1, 43.7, 43.2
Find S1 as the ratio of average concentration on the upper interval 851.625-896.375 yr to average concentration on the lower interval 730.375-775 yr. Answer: 0.88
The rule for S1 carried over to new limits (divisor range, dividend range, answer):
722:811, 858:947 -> 1.08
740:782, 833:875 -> 0.81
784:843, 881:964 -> 1.20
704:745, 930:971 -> 1.04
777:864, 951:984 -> 0.73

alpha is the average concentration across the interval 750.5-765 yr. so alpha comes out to 48.5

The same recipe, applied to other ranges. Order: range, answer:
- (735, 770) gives 47.3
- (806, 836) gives 37.2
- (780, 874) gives 36.2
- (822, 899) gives 38.8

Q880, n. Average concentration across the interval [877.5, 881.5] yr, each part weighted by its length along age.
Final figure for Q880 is 41.6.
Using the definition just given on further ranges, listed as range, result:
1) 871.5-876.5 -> 43.5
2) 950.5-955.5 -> 45.9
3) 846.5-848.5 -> 34.2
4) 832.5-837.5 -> 37.9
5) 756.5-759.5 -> 49.1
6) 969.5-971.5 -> 15.1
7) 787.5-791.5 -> 37.7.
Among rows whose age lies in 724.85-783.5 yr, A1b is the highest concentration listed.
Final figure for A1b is 50.64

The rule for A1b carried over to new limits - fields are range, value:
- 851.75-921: 51.23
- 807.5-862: 39.95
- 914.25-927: 47.03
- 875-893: 46.24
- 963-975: 30.23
